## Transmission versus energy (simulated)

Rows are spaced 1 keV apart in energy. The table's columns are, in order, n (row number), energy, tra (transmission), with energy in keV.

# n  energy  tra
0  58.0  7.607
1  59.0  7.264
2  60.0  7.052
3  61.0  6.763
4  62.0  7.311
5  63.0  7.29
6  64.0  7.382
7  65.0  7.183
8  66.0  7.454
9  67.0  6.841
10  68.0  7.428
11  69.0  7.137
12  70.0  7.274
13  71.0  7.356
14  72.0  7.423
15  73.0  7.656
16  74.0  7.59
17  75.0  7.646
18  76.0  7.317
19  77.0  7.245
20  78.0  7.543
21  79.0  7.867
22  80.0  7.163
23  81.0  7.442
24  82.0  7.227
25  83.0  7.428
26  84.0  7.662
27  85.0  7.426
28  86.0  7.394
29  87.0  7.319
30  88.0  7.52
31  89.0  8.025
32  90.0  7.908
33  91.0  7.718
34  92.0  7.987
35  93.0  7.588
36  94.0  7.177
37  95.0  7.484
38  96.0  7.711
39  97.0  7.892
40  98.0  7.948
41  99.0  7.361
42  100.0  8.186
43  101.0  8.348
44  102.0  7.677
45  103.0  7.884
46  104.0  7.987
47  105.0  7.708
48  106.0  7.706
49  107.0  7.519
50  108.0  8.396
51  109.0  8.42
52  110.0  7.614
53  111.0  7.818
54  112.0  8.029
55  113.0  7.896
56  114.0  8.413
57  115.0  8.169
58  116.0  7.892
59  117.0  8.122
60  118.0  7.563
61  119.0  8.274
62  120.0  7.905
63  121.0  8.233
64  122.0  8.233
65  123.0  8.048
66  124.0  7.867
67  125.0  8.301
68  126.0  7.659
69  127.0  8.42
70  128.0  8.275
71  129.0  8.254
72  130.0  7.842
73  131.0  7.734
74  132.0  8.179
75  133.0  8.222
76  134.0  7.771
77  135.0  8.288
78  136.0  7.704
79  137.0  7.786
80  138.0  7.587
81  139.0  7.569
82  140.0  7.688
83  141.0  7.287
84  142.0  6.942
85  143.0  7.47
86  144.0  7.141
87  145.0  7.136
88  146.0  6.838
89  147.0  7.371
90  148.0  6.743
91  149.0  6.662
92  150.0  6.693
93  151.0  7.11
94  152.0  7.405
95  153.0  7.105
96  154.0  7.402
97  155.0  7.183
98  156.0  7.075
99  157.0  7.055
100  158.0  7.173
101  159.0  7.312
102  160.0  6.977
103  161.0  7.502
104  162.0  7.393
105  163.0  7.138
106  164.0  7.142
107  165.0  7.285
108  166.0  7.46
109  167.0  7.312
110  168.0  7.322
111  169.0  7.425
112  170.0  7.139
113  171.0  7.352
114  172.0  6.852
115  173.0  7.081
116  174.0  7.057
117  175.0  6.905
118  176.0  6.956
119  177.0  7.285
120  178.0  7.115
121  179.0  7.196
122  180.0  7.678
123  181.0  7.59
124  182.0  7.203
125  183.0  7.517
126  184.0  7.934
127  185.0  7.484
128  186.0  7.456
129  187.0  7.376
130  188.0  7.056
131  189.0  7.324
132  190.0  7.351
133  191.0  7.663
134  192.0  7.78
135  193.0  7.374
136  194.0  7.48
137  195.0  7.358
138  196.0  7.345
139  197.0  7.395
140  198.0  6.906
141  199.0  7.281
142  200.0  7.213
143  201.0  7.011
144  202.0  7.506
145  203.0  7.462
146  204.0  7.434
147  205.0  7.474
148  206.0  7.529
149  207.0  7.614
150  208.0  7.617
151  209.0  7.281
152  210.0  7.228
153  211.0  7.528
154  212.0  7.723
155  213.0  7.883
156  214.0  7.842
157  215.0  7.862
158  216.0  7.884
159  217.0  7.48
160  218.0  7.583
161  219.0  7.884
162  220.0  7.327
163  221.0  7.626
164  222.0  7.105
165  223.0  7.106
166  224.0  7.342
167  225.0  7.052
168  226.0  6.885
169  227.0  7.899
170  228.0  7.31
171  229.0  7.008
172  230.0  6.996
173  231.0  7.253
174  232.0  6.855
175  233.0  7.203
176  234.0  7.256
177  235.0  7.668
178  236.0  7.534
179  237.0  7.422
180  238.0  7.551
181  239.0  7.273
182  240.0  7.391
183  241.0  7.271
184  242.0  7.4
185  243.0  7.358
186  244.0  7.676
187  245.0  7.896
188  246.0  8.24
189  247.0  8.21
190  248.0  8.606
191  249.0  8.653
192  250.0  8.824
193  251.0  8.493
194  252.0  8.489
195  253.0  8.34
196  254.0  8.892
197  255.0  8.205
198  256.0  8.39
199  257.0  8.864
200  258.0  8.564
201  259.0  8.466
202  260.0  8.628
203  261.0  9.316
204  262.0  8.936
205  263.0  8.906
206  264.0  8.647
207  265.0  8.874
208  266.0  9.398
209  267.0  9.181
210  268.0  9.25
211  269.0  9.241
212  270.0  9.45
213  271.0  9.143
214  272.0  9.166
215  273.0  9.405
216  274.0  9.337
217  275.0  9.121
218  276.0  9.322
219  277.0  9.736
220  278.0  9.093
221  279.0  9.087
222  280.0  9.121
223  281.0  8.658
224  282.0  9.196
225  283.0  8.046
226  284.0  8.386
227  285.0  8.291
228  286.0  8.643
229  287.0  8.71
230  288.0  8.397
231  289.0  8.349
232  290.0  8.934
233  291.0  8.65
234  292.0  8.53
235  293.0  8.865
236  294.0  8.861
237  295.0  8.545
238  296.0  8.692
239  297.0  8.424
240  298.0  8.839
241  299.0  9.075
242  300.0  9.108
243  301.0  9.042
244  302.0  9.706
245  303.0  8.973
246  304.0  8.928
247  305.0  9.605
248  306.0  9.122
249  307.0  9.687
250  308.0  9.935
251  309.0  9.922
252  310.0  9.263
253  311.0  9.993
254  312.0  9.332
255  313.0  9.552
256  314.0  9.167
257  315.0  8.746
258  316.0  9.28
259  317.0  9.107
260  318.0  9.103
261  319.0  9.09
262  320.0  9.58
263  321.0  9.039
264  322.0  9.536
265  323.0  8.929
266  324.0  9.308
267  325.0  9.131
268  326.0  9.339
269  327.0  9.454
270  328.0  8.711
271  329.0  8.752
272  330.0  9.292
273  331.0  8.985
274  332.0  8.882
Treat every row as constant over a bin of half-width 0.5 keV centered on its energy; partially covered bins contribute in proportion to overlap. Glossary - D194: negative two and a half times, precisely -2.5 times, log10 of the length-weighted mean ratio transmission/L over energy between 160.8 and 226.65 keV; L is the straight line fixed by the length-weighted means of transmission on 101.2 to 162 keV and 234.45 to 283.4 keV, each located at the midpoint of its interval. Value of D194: 0.102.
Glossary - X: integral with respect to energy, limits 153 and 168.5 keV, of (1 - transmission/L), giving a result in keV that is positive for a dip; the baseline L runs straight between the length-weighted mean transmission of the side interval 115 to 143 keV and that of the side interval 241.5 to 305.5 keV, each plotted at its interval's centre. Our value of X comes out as 1.64 keV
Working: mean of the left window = 7.91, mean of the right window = 8.77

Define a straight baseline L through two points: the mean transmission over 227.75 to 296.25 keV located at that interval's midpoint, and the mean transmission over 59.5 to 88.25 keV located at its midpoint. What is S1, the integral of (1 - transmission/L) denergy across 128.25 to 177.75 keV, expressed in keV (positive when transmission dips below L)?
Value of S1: 3.0 keV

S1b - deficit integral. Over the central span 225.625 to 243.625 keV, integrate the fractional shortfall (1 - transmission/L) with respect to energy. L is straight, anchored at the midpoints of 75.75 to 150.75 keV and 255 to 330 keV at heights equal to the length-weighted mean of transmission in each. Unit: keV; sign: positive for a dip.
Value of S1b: 2.7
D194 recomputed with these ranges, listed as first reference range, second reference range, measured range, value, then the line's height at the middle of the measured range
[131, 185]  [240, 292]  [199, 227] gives 0.077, 8.01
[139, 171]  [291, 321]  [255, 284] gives -0.038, 8.69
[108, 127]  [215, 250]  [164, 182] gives 0.082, 7.8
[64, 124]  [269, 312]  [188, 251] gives 0.141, 8.55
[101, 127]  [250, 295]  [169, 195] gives 0.143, 8.36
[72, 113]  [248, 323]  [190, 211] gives 0.140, 8.42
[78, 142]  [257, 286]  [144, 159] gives 0.150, 8.13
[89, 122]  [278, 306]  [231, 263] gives 0.070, 8.59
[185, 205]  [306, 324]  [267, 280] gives -0.073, 8.67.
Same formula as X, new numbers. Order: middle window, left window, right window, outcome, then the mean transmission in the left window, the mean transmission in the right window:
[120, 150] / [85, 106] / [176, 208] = -0.3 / 7.73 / 7.4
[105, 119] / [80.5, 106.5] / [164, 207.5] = -0.7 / 7.68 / 7.34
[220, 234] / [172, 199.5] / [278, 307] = 1.2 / 7.33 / 8.83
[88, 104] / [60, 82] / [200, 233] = -1.0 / 7.34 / 7.42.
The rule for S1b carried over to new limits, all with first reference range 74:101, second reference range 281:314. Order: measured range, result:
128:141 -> 0.05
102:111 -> -0.19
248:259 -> 0.16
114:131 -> -0.52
